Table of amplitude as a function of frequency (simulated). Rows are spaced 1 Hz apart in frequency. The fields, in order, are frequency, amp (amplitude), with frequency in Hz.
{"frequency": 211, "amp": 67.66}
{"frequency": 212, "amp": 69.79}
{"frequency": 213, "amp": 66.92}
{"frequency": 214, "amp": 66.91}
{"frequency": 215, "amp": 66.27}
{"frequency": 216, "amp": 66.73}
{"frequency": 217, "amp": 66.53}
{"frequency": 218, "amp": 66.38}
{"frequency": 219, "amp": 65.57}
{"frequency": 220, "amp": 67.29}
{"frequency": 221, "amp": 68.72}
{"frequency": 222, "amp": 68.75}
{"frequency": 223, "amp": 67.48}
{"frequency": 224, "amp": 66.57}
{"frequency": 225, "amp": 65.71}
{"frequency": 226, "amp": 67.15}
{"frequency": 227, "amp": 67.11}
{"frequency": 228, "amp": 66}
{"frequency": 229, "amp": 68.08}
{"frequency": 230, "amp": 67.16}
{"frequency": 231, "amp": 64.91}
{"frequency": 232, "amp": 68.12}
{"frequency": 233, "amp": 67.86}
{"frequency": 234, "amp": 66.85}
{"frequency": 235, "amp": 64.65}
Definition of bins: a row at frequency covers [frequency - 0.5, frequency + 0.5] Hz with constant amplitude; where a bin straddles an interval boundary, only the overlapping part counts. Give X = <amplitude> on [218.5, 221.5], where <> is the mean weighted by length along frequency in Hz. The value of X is 67.2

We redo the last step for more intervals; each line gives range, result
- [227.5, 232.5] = 66.9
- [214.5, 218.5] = 66.5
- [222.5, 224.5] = 67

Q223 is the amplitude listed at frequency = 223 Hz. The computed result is 67.48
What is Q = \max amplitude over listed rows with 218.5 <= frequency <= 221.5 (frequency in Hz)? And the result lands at 68.72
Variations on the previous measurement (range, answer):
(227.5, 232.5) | 68.12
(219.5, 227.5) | 68.75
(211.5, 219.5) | 69.79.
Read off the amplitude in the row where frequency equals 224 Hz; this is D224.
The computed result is 66.57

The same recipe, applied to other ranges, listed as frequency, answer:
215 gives 66.27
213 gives 66.92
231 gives 64.91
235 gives 64.65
